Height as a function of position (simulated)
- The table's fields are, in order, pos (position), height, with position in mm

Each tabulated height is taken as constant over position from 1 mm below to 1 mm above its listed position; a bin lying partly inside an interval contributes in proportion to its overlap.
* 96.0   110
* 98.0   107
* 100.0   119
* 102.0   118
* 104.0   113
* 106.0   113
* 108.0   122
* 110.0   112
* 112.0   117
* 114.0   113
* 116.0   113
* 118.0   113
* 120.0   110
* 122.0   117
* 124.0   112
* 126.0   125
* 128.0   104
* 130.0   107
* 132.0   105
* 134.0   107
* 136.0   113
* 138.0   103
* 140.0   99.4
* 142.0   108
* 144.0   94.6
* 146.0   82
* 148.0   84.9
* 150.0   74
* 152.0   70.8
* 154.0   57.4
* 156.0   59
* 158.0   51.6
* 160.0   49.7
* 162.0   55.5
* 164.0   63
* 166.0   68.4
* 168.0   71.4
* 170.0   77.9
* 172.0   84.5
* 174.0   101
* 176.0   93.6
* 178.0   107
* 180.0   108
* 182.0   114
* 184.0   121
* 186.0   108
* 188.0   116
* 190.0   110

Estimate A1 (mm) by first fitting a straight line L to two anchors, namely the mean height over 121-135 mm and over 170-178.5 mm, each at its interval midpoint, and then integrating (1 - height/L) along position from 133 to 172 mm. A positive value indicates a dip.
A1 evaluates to 9.1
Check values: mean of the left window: 111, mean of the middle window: 78.6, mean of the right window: 93.7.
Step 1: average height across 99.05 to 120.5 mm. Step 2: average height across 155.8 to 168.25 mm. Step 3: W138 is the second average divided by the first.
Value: 0.51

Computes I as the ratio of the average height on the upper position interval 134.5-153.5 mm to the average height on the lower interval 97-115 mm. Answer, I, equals 0.80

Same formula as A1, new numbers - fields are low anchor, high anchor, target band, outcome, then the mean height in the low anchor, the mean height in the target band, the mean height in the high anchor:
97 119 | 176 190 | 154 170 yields 7.30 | 115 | 60.8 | 111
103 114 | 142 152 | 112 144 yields -3.23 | 115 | 110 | 85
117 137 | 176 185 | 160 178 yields 5.45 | 111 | 77.1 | 110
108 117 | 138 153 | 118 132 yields -0.96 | 115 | 112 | 88.7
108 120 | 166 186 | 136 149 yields 1.16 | 114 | 96.7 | 96.7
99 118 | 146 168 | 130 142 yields -2.68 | 115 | 106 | 64.6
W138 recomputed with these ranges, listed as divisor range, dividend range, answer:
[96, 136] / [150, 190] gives 0.74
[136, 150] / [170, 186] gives 1.08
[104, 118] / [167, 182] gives 0.81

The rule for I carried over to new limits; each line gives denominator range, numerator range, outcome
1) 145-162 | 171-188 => 1.61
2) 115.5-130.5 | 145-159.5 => 0.60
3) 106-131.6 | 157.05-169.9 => 0.54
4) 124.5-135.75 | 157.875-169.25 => 0.55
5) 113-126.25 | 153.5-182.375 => 0.67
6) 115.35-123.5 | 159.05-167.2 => 0.53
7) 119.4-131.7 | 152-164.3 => 0.51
